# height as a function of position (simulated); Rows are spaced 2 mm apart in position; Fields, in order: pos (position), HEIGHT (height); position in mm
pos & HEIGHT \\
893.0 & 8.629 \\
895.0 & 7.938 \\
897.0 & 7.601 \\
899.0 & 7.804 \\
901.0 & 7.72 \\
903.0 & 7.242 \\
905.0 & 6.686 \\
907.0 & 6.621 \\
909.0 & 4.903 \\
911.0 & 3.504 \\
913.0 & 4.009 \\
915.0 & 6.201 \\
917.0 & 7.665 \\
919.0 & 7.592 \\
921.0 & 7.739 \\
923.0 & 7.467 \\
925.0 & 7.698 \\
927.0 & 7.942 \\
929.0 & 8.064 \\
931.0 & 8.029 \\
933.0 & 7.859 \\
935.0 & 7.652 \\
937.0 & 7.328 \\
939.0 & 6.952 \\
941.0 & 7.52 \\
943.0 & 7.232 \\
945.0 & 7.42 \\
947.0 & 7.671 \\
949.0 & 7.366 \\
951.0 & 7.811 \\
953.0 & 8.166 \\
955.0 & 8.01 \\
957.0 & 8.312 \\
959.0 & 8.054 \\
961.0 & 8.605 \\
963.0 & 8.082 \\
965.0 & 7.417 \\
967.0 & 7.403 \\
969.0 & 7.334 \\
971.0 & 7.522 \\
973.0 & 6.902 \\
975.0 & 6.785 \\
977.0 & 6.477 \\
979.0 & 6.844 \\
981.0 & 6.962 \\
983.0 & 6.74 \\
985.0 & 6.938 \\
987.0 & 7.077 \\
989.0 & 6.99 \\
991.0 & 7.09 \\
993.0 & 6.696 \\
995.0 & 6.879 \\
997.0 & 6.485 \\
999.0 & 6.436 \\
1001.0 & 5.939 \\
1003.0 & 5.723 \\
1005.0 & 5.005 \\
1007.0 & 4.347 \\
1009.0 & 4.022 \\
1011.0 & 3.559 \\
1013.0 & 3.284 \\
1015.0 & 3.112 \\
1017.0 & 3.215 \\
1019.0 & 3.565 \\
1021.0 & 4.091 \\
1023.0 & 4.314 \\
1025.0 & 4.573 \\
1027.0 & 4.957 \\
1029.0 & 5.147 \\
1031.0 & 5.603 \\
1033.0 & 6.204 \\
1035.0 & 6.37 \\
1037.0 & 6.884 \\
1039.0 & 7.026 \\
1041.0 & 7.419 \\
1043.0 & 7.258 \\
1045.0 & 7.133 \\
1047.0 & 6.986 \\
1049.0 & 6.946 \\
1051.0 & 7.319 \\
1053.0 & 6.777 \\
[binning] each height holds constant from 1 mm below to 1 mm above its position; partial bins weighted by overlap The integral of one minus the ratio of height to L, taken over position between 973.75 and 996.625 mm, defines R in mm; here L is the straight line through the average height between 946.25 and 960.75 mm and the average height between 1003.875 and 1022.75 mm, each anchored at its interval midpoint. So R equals -4.5 mm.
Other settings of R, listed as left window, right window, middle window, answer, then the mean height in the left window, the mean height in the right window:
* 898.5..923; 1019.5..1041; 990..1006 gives -1.29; 6.49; 5.56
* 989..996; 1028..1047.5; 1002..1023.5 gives 8.75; 6.9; 6.59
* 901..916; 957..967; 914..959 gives -4.84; 5.74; 8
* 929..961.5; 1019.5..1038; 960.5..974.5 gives -0.88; 7.75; 5.3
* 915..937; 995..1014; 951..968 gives -3.69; 7.68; 5.08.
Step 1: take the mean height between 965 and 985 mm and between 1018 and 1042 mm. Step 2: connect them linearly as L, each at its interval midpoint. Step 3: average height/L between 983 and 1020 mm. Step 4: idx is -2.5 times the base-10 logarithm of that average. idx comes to 0.18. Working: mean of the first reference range 7.01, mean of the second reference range 5.51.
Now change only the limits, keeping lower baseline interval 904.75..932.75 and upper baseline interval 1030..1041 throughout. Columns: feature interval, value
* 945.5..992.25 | -0.12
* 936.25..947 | -0.10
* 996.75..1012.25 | 0.28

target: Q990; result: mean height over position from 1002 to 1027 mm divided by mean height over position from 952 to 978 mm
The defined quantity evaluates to 0.5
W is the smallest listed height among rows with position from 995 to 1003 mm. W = 5.723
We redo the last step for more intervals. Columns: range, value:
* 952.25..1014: 3.284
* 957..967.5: 7.403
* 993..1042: 3.112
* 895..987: 3.504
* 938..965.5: 6.952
